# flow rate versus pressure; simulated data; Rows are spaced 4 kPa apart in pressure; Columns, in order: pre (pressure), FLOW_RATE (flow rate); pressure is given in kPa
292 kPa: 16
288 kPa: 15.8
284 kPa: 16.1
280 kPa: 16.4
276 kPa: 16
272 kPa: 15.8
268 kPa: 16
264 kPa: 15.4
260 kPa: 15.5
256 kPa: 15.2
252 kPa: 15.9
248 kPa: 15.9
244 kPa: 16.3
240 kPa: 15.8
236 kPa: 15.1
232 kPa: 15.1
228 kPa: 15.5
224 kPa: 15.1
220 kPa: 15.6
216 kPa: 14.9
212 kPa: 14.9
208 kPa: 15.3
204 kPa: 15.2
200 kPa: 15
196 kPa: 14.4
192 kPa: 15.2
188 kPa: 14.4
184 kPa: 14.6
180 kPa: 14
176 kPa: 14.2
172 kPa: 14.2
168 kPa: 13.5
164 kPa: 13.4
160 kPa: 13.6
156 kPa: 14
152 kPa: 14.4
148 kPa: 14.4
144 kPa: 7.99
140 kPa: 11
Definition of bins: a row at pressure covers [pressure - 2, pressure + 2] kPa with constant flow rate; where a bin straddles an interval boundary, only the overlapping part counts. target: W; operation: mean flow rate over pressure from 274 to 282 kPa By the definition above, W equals 16.2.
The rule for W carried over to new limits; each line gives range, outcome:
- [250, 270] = 15.6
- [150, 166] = 13.8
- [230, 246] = 15.6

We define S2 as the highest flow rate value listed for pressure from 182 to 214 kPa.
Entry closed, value 15.3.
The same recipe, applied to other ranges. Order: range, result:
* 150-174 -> 14.4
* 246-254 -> 15.9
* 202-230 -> 15.6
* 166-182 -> 14.2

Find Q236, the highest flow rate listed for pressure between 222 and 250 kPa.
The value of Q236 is 16.3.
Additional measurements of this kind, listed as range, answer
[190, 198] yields 15.2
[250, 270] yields 16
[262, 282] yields 16.4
